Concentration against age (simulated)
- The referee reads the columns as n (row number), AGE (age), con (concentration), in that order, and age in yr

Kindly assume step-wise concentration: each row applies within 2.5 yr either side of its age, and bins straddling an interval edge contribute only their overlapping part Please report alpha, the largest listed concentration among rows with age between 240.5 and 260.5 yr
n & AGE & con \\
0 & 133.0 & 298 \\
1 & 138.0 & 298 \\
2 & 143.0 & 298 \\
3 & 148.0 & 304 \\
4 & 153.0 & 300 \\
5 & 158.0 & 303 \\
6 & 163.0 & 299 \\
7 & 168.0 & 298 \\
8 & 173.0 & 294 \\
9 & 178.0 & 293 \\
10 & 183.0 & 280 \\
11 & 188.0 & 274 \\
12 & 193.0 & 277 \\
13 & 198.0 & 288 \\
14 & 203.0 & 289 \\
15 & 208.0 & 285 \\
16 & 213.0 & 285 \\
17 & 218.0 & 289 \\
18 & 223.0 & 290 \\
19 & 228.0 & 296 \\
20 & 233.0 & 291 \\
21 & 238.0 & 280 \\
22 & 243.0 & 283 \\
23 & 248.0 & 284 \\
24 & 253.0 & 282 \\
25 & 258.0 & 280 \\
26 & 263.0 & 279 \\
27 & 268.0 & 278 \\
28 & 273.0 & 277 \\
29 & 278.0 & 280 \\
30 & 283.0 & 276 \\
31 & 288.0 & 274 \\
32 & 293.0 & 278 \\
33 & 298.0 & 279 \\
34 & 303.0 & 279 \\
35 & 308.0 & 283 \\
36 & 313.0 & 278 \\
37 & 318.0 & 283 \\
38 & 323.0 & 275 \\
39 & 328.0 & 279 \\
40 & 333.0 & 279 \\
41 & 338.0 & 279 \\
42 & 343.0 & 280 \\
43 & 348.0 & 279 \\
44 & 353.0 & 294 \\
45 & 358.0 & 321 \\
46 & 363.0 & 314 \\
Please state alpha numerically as 284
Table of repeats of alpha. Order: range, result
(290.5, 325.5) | 283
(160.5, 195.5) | 299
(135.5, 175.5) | 304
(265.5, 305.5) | 280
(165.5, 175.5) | 298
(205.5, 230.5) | 296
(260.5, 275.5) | 279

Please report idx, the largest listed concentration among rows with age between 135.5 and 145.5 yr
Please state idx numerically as 298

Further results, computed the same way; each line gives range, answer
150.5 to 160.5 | 303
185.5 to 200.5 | 288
